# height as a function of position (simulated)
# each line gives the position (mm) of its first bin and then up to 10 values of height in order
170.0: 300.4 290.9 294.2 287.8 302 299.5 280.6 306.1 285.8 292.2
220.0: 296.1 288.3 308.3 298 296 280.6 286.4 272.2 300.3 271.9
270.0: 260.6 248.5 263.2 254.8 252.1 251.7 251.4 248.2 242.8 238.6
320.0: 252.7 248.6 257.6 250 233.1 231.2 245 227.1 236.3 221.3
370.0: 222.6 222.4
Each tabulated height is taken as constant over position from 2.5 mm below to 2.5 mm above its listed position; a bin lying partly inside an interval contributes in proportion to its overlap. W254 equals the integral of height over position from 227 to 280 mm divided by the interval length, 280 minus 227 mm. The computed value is 281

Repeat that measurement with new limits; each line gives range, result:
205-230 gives 294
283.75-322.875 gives 249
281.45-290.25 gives 255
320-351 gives 245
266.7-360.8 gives 247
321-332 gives 253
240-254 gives 285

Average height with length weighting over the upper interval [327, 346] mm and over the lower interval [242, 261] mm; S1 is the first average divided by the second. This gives 0.9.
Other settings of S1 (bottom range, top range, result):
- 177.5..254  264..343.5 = 0.86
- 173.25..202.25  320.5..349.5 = 0.84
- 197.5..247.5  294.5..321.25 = 0.84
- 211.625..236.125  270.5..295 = 0.86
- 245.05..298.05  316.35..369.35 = 0.90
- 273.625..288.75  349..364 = 0.91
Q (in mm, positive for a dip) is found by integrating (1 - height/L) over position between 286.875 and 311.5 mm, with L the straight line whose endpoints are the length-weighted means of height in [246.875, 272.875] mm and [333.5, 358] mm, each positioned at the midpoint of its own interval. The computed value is 0.9 mm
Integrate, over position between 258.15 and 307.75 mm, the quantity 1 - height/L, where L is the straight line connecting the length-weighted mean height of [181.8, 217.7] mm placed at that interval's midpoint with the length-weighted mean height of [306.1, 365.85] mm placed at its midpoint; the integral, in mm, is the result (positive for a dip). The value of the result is 0.4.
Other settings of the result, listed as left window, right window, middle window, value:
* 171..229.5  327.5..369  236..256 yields -0.68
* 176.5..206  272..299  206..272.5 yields -3.42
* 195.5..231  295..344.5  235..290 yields -0.31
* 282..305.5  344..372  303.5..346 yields -0.59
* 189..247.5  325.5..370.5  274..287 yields 0.51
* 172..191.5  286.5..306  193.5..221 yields -0.87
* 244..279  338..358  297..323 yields 0.48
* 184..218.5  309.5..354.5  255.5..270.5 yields -0.50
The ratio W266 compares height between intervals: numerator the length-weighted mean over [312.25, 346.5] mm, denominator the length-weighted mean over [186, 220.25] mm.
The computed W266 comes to 0.8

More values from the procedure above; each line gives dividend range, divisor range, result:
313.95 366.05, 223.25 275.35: 0.85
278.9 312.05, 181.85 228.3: 0.86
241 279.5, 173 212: 0.94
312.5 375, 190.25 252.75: 0.81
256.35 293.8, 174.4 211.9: 0.90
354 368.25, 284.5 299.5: 0.90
